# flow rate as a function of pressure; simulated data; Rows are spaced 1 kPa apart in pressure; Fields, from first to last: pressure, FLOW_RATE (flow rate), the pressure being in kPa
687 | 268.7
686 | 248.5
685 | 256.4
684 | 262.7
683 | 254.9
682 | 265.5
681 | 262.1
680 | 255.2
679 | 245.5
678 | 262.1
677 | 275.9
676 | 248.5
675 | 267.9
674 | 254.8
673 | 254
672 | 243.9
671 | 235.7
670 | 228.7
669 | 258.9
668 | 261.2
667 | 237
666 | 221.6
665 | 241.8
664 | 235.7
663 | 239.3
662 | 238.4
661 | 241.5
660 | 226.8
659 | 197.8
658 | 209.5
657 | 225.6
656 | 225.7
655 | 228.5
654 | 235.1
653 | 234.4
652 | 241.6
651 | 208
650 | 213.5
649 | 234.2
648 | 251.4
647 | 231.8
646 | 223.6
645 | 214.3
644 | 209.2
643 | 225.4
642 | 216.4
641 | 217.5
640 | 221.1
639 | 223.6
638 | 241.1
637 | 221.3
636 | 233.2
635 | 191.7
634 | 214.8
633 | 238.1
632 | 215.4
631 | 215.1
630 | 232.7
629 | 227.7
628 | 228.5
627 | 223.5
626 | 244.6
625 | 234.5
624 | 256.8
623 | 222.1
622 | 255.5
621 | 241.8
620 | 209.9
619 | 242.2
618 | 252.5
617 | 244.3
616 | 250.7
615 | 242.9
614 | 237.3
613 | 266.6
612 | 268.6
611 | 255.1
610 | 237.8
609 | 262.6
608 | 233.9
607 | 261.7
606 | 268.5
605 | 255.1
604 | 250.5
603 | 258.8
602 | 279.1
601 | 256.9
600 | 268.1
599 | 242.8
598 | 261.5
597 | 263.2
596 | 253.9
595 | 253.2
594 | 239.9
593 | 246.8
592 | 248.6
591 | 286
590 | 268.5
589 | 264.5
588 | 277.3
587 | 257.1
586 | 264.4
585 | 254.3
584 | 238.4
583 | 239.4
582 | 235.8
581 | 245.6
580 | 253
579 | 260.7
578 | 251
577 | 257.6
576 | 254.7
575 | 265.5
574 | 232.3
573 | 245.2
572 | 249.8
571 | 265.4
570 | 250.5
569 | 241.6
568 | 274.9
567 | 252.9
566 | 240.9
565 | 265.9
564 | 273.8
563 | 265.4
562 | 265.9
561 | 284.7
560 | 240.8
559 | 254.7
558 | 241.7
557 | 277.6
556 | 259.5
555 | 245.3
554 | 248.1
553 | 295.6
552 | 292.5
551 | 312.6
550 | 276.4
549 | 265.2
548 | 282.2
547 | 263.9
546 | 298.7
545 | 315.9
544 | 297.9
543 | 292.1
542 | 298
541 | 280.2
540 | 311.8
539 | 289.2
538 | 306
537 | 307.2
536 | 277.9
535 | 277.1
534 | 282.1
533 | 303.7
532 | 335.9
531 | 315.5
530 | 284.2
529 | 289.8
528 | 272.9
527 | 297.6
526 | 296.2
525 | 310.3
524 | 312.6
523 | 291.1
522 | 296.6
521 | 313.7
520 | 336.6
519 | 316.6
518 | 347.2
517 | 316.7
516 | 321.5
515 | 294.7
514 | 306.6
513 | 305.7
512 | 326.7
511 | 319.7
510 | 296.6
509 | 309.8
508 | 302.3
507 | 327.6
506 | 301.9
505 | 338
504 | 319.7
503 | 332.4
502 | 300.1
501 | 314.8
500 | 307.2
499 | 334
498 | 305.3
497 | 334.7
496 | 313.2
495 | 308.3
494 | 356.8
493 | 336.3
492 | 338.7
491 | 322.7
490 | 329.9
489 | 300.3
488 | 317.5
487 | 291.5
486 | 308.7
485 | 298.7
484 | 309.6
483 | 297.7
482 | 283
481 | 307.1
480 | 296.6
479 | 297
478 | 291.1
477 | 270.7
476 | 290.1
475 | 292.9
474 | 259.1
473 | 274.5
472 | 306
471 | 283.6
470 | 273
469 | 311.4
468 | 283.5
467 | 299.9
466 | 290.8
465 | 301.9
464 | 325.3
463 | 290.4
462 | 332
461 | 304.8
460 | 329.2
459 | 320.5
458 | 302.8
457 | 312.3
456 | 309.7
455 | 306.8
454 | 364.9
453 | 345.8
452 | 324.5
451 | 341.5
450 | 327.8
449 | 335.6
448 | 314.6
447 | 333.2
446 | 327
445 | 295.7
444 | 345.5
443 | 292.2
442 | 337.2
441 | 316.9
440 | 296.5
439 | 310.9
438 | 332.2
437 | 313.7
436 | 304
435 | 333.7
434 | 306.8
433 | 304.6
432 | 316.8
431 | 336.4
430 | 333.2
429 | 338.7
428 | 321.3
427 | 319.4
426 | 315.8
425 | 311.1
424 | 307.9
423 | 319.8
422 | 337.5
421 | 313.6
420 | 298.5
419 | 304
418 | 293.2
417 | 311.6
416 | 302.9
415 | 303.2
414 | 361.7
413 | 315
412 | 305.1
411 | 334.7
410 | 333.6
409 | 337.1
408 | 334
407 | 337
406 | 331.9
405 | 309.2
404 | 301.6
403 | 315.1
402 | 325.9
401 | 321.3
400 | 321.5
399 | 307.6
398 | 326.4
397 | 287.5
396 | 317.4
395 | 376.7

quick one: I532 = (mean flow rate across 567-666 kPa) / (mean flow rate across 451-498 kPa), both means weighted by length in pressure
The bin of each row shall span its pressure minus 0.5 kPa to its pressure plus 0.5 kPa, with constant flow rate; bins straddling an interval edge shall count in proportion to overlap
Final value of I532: 0.79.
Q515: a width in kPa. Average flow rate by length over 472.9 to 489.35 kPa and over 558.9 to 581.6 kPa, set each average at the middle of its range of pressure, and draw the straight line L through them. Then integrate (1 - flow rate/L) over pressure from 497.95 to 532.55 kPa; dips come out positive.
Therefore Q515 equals -4.0 kPa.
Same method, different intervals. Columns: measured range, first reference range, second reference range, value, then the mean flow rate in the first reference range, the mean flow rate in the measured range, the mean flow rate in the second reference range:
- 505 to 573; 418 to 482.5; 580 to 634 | -3.3 kPa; 311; 289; 248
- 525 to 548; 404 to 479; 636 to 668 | -1.7 kPa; 314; 295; 227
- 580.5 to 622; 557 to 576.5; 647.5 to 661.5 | -1.4 kPa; 257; 253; 227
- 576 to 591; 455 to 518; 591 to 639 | 0.2 kPa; 308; 256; 244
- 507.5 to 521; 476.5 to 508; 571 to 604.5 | -0.7 kPa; 312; 315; 255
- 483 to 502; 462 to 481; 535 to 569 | -1.9 kPa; 292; 317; 277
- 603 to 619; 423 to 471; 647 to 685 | 0.5 kPa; 317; 252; 241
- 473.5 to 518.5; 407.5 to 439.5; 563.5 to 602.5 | -3.2 kPa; 319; 311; 256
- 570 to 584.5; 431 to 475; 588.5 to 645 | 0.5 kPa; 313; 250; 242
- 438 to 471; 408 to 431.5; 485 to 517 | 0.3 kPa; 320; 316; 317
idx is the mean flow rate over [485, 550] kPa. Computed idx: 308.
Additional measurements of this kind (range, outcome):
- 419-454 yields 321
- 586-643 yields 244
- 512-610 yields 275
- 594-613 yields 257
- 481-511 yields 315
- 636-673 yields 230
